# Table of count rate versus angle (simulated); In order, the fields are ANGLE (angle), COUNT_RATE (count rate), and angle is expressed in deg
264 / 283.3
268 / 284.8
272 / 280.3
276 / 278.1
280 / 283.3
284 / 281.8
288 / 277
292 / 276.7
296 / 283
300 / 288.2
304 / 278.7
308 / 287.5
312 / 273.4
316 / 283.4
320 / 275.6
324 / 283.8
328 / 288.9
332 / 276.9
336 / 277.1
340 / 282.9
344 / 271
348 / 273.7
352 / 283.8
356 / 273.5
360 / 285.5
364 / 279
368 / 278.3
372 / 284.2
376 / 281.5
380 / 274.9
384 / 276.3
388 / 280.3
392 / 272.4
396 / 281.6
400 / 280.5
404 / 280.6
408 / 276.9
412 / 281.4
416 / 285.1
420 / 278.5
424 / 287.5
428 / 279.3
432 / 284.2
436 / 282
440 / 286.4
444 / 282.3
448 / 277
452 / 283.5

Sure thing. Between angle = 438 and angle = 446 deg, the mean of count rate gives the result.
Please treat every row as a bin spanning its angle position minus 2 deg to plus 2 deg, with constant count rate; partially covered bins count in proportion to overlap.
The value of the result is 284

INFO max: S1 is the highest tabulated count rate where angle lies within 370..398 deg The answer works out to 284.2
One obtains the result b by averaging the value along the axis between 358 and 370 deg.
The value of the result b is 281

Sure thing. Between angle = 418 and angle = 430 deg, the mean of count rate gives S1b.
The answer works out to 282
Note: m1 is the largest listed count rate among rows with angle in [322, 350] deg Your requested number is 288.9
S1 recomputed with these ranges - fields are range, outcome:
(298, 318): 288.2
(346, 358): 283.8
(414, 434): 287.5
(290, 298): 283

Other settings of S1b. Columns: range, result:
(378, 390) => 277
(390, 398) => 277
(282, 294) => 278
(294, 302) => 286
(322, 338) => 282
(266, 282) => 282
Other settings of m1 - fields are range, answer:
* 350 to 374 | 285.5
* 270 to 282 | 283.3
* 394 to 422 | 285.1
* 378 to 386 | 276.3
